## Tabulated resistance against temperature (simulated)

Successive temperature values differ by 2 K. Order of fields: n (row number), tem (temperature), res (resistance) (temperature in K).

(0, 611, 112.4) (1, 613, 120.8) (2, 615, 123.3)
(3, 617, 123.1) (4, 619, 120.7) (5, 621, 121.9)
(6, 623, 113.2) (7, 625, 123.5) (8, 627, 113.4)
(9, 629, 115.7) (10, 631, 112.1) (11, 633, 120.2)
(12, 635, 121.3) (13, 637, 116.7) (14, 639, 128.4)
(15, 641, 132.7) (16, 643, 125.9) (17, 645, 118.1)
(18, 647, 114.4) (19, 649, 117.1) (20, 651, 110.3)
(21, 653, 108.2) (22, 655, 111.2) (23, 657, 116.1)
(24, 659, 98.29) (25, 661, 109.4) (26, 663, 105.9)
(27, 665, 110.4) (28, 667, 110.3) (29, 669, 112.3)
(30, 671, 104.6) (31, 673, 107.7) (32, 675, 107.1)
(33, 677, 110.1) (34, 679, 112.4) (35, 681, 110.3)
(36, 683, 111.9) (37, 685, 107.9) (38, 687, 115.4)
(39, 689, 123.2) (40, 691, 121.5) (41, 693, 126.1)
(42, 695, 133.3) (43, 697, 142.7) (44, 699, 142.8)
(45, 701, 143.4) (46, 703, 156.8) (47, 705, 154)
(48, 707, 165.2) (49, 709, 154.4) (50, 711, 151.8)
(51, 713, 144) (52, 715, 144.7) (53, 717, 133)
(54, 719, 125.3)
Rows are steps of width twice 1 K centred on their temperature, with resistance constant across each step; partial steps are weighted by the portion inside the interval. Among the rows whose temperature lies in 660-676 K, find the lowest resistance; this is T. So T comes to 104.6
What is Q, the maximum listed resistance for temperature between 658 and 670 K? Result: 112.3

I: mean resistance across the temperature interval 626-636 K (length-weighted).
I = 117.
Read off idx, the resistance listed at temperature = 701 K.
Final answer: 143.4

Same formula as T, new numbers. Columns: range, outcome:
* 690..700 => 121.5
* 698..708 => 142.8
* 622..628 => 113.2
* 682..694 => 107.9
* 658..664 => 98.29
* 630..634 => 112.1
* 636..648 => 114.4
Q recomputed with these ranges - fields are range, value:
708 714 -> 154.4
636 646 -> 132.7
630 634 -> 120.2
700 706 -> 156.8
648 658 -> 117.1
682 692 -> 123.2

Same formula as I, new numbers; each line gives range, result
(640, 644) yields 129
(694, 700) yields 140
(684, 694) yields 119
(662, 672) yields 109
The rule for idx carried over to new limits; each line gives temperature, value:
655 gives 111.2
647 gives 114.4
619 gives 120.7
